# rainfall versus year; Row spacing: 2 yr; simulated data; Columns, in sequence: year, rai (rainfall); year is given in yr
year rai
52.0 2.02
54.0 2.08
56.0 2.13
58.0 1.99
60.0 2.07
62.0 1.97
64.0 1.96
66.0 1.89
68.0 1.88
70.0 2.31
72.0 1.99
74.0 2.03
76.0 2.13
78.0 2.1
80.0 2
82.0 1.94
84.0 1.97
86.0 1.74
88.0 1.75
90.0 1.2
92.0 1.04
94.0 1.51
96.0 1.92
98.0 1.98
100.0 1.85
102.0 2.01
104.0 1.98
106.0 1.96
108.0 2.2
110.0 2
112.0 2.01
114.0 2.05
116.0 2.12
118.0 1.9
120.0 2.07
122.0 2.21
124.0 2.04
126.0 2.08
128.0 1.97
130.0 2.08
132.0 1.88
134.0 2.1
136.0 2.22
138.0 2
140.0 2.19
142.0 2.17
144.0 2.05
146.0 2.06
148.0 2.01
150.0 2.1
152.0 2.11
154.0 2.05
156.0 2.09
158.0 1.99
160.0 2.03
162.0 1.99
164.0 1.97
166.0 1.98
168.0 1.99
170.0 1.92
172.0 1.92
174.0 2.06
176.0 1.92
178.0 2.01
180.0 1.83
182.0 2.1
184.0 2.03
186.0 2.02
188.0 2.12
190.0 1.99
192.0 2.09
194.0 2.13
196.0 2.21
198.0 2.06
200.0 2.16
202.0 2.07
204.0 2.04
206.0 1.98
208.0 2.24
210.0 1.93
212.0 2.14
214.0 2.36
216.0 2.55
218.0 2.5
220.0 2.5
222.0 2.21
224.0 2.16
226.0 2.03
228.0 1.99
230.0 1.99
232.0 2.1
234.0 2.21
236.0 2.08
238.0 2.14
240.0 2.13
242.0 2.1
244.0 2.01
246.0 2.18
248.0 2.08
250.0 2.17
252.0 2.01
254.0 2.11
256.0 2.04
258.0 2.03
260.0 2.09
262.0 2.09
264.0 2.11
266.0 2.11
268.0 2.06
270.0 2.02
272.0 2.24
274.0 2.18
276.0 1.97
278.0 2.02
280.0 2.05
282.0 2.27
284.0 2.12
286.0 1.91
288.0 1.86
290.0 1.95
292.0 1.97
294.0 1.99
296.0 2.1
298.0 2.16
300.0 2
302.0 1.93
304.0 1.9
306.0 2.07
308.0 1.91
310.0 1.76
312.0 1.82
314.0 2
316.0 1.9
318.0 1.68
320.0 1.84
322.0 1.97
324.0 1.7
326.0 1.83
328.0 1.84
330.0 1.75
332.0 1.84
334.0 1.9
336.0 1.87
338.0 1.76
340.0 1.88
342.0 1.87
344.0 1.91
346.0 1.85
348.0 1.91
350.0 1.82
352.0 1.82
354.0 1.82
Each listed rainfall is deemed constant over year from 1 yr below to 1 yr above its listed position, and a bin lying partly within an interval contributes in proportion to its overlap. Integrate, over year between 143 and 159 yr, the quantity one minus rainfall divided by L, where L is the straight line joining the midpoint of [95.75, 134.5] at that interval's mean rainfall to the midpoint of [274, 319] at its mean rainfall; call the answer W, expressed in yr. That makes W -0.4 yr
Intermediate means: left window 2.02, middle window 2.06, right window 1.97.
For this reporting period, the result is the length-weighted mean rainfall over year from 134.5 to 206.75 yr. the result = 2.05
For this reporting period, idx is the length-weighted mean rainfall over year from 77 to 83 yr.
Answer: 2.01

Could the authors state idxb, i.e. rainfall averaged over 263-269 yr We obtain 2.09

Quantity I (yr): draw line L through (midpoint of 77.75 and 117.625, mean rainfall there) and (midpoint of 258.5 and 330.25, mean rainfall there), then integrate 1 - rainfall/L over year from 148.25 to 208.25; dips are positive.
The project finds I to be -4.0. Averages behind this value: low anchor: 1.86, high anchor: 1.98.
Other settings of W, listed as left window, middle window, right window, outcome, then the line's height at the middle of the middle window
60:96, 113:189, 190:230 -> -0.4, 2.03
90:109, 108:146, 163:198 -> -4.0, 1.87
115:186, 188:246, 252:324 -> -3.7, 2.02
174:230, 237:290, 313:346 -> -2.4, 1.99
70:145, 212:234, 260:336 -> -3.0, 1.97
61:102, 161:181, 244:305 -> -0.1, 1.95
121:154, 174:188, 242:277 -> 0.6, 2.08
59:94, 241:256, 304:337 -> -1.9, 1.86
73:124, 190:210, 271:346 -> -1.8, 1.92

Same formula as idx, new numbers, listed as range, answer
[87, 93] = 1.33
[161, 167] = 1.98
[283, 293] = 1.96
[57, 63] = 2.01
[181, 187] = 2.05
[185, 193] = 2.06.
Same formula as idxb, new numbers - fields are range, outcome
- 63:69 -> 1.91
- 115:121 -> 2.03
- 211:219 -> 2.39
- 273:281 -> 2.06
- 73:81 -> 2.06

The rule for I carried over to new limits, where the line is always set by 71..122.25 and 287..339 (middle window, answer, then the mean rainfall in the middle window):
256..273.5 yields -1.8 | 2.09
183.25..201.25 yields -1.8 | 2.09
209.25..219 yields -2.1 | 2.31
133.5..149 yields -1.6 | 2.1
